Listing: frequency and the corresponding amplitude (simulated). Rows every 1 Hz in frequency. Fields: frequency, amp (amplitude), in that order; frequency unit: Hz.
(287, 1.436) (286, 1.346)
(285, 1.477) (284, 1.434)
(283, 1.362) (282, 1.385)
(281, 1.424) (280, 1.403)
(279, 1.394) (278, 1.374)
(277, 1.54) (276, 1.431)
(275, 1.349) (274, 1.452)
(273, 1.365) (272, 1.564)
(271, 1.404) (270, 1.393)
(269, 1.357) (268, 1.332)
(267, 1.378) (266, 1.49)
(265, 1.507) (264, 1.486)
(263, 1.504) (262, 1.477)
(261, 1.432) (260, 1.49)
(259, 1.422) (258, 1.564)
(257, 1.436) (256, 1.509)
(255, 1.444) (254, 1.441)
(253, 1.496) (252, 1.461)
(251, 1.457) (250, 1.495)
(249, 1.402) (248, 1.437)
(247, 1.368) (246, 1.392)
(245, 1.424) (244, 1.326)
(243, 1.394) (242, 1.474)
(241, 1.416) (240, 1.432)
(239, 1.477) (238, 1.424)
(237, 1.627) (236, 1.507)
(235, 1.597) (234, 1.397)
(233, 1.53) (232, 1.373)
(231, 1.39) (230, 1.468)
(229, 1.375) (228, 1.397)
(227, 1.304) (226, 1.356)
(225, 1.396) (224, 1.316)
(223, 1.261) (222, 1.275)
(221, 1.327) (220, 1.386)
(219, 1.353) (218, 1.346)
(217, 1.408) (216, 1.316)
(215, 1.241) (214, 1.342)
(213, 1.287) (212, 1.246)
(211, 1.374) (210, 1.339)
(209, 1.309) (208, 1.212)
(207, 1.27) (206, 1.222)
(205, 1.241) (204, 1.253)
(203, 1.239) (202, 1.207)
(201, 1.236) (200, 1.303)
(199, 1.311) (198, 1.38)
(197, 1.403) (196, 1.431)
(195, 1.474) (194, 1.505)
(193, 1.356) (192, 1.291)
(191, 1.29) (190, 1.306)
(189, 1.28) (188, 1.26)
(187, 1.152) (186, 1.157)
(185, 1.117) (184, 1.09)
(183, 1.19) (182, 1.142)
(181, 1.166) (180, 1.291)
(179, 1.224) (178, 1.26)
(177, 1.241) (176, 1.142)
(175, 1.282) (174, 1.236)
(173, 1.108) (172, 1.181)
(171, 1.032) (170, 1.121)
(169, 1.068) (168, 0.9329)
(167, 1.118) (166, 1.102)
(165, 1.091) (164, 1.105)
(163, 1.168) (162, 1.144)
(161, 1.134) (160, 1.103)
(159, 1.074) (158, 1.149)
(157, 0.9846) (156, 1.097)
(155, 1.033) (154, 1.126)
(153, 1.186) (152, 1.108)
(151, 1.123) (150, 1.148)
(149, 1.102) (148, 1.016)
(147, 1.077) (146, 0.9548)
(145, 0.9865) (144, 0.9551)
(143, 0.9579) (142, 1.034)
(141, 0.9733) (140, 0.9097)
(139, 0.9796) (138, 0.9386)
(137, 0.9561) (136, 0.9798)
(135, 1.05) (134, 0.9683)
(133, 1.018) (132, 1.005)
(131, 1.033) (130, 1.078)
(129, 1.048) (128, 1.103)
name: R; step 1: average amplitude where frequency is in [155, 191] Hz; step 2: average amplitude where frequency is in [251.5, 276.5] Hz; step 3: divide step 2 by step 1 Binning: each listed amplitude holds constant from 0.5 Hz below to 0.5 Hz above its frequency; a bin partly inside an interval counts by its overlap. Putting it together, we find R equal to 1.3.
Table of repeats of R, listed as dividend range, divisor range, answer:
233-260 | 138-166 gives 1.37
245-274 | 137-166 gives 1.37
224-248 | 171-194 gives 1.17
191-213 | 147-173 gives 1.20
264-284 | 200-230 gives 1.08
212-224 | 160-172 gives 1.20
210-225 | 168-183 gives 1.13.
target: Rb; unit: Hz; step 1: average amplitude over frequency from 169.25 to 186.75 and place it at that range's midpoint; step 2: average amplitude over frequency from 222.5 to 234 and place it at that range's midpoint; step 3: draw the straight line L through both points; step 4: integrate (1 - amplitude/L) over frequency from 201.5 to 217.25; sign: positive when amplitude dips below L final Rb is 0.3 Hz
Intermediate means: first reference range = 1.17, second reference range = 1.38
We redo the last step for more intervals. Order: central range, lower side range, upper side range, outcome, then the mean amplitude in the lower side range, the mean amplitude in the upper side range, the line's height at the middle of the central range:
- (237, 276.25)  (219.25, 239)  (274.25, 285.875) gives -0.8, 1.41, 1.41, 1.41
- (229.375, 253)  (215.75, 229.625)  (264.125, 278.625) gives -1.2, 1.35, 1.43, 1.38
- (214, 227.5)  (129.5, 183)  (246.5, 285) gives -0.4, 1.08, 1.44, 1.29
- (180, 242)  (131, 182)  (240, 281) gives -3.0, 1.08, 1.44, 1.27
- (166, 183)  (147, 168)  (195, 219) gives 0.2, 1.1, 1.31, 1.17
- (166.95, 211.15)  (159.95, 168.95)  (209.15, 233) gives -1.2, 1.1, 1.35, 1.21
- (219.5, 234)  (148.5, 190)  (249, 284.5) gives -0.6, 1.14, 1.44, 1.32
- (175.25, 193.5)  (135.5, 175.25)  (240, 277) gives -0.7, 1.07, 1.44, 1.17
